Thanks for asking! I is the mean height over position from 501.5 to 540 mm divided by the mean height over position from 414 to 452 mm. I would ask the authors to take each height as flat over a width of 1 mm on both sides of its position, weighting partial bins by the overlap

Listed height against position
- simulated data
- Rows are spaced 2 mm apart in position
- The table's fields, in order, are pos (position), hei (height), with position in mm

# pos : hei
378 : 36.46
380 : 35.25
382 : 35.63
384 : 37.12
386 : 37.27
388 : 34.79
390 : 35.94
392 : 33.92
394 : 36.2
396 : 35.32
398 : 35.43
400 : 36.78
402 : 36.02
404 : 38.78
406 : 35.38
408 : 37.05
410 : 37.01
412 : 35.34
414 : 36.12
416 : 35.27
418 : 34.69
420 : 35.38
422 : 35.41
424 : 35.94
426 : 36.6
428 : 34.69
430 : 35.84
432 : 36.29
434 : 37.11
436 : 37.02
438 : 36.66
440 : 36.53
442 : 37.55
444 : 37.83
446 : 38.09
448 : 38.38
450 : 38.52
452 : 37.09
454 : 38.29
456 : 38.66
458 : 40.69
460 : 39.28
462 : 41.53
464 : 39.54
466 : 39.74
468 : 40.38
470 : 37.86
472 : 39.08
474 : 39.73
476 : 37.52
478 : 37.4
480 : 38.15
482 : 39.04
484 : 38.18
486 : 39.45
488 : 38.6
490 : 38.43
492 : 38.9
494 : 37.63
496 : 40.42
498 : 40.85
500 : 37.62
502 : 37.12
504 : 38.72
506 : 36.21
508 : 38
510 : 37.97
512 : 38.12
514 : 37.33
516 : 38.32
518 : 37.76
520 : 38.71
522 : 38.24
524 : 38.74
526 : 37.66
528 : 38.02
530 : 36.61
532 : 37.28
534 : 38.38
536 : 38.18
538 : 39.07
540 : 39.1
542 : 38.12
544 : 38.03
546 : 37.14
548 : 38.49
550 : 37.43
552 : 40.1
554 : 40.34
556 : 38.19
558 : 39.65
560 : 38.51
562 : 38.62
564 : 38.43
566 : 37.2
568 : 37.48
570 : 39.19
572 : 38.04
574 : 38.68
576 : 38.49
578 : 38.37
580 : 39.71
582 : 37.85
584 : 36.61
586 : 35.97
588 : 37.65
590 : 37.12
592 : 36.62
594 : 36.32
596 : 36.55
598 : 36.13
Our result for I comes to 1.04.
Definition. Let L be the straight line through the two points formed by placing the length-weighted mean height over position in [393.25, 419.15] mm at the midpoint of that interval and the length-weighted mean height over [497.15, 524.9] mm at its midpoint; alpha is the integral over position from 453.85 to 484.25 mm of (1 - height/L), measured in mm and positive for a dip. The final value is -1.5 mm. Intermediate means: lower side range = 36.1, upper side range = 38.1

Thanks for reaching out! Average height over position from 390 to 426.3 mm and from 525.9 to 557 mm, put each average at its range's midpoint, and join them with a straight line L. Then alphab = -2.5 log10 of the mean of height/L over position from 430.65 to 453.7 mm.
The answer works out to -0.03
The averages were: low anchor 35.9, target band 37.4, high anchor 38.3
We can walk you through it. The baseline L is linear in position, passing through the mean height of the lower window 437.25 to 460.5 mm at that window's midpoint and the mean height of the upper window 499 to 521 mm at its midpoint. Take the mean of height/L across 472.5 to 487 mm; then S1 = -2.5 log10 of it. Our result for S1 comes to -0.02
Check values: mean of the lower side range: 38.1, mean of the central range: 38.5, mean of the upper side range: 37.8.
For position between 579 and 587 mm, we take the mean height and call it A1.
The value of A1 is 37.5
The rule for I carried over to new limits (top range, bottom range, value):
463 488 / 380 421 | 1.08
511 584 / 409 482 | 1.02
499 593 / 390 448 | 1.05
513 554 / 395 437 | 1.06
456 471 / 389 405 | 1.10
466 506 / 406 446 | 1.07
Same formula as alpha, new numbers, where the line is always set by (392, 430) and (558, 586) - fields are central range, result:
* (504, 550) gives -0.50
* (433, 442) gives -0.15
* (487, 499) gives -0.66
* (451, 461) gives -0.61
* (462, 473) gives -0.84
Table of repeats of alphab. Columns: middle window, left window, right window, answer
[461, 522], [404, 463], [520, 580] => -0.03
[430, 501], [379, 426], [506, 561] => -0.04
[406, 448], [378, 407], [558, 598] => 0.00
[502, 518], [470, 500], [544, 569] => 0.02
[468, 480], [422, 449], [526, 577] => -0.03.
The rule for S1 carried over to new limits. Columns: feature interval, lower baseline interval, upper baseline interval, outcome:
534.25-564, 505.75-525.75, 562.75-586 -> -0.02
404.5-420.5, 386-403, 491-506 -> 0.01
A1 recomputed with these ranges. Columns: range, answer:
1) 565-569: 37.3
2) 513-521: 38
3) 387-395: 35.2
